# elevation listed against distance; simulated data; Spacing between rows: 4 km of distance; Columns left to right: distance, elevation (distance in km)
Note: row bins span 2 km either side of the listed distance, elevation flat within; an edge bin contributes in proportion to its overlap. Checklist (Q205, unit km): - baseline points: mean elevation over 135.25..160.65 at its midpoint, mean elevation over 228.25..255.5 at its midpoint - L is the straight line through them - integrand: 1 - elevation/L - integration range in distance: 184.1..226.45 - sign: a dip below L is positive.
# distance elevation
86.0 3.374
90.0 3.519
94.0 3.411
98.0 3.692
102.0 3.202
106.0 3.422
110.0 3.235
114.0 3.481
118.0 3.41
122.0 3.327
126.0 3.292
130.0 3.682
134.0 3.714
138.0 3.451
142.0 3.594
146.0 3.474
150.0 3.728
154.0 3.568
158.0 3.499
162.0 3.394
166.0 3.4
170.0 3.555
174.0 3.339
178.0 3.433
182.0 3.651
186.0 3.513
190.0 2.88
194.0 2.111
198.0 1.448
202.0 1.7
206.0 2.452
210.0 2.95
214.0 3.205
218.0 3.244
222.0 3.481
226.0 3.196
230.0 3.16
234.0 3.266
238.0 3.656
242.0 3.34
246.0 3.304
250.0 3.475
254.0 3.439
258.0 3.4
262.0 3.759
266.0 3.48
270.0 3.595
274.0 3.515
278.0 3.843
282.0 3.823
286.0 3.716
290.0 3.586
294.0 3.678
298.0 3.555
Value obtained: 8.84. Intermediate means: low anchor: 3.55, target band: 2.73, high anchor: 3.38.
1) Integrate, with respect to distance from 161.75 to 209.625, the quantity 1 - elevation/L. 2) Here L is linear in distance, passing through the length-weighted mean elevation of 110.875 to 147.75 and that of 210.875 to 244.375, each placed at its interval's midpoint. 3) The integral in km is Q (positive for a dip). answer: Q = 7.0 km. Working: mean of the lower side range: 3.48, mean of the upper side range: 3.31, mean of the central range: 2.89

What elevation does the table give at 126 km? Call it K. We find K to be 3.292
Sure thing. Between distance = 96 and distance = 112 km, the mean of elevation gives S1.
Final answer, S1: 3.39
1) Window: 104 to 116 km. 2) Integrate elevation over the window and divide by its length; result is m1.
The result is 3.38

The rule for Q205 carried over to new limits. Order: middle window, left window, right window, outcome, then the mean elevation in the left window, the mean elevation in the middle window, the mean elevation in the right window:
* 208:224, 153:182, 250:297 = 1.4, 3.47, 3.22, 3.61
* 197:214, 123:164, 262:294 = 6.1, 3.53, 2.3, 3.66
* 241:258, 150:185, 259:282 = 1.0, 3.5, 3.39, 3.64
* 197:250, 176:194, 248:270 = 6.0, 3.23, 3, 3.52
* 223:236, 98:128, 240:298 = 1.1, 3.36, 3.23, 3.57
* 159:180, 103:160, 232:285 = 0.4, 3.49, 3.43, 3.53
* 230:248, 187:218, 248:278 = -1.4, 2.48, 3.37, 3.54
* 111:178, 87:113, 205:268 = -2.1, 3.41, 3.49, 3.31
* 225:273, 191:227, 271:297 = -3.6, 2.63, 3.43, 3.68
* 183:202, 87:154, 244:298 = 5.7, 3.48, 2.47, 3.58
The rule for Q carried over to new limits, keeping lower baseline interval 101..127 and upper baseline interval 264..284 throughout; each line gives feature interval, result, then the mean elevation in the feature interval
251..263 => 0.4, 3.51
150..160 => -0.4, 3.57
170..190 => 0.2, 3.43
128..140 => -0.8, 3.62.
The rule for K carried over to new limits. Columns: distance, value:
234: 3.266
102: 3.202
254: 3.439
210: 2.95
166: 3.4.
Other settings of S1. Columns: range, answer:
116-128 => 3.34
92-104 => 3.44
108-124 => 3.36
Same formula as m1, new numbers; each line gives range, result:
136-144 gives 3.52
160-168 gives 3.4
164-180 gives 3.43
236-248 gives 3.43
